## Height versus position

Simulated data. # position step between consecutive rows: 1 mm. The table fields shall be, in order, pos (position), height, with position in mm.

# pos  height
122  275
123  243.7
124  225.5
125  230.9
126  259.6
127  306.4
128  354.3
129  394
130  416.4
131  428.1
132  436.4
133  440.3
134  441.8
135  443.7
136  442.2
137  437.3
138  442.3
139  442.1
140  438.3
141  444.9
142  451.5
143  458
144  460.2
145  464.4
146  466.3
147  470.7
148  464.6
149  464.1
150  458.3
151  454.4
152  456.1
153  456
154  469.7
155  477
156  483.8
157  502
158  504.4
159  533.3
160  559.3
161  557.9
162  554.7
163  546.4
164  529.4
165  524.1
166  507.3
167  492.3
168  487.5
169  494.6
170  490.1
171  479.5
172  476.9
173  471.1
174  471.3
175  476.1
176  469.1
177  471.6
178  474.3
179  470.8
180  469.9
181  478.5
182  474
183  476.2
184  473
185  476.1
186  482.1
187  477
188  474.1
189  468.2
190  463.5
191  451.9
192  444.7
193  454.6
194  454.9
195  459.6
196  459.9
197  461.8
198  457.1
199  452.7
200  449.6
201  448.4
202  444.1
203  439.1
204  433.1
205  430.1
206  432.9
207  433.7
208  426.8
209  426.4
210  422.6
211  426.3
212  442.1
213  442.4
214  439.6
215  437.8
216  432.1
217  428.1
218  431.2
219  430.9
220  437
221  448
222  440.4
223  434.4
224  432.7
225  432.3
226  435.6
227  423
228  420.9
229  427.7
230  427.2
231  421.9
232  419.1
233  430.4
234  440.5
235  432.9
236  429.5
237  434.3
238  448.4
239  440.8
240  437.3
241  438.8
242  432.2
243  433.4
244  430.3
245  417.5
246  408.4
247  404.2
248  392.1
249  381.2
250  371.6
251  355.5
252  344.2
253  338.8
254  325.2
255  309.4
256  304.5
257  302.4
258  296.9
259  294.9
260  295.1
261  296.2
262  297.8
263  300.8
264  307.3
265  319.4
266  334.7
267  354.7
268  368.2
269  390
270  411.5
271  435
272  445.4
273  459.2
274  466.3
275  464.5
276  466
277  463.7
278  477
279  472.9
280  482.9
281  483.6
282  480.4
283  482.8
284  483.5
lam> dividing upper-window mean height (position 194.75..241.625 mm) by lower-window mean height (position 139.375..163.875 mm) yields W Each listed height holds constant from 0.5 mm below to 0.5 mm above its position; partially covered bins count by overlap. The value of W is 0.90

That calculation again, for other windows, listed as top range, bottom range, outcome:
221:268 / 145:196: 0.80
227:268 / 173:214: 0.83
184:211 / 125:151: 1.06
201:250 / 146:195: 0.89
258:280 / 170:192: 0.82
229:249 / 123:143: 1.09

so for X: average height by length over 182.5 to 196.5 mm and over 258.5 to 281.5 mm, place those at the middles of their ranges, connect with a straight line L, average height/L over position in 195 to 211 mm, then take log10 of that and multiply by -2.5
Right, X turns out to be 0.03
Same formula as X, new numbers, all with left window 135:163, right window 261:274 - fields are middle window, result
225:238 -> -0.07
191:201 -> -0.05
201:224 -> -0.04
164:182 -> -0.07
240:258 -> 0.03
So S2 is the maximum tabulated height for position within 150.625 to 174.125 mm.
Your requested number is 559.3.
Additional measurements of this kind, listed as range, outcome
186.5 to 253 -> 477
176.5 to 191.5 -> 482.1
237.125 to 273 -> 459.2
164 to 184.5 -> 529.4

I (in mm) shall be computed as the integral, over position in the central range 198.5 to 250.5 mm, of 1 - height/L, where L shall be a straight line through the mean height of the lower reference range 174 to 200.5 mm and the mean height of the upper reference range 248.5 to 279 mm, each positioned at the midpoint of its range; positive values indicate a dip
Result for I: -1.5 mm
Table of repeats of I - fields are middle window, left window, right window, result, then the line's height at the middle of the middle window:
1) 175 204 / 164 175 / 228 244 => 0.6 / 473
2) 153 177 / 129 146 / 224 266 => -4.1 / 427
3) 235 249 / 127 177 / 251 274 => -2.2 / 368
